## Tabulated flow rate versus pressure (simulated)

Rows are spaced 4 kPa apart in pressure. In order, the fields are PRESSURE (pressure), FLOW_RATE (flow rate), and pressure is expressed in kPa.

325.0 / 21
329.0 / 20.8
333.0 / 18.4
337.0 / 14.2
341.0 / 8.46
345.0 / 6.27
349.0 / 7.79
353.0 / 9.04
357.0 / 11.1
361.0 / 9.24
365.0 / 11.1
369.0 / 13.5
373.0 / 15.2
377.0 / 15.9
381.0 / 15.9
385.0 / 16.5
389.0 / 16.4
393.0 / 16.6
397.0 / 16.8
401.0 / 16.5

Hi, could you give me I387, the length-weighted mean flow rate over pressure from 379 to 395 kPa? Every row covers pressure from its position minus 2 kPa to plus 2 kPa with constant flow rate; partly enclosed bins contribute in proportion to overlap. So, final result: 16.4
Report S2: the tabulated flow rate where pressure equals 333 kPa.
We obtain 18.4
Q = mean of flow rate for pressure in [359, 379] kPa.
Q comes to 13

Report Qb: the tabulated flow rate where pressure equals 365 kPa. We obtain 11.1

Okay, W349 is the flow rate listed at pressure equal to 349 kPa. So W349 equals 7.79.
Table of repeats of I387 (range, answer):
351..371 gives 10.8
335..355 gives 9.15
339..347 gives 7.37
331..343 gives 13.7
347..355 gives 8.41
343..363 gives 8.69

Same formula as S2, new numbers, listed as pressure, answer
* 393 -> 16.6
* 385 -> 16.5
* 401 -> 16.5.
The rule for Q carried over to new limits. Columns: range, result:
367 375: 14.3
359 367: 10.2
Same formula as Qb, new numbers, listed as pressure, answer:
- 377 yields 15.9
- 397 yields 16.8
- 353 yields 9.04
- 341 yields 8.46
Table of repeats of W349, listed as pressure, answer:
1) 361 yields 9.24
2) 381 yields 15.9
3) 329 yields 20.8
